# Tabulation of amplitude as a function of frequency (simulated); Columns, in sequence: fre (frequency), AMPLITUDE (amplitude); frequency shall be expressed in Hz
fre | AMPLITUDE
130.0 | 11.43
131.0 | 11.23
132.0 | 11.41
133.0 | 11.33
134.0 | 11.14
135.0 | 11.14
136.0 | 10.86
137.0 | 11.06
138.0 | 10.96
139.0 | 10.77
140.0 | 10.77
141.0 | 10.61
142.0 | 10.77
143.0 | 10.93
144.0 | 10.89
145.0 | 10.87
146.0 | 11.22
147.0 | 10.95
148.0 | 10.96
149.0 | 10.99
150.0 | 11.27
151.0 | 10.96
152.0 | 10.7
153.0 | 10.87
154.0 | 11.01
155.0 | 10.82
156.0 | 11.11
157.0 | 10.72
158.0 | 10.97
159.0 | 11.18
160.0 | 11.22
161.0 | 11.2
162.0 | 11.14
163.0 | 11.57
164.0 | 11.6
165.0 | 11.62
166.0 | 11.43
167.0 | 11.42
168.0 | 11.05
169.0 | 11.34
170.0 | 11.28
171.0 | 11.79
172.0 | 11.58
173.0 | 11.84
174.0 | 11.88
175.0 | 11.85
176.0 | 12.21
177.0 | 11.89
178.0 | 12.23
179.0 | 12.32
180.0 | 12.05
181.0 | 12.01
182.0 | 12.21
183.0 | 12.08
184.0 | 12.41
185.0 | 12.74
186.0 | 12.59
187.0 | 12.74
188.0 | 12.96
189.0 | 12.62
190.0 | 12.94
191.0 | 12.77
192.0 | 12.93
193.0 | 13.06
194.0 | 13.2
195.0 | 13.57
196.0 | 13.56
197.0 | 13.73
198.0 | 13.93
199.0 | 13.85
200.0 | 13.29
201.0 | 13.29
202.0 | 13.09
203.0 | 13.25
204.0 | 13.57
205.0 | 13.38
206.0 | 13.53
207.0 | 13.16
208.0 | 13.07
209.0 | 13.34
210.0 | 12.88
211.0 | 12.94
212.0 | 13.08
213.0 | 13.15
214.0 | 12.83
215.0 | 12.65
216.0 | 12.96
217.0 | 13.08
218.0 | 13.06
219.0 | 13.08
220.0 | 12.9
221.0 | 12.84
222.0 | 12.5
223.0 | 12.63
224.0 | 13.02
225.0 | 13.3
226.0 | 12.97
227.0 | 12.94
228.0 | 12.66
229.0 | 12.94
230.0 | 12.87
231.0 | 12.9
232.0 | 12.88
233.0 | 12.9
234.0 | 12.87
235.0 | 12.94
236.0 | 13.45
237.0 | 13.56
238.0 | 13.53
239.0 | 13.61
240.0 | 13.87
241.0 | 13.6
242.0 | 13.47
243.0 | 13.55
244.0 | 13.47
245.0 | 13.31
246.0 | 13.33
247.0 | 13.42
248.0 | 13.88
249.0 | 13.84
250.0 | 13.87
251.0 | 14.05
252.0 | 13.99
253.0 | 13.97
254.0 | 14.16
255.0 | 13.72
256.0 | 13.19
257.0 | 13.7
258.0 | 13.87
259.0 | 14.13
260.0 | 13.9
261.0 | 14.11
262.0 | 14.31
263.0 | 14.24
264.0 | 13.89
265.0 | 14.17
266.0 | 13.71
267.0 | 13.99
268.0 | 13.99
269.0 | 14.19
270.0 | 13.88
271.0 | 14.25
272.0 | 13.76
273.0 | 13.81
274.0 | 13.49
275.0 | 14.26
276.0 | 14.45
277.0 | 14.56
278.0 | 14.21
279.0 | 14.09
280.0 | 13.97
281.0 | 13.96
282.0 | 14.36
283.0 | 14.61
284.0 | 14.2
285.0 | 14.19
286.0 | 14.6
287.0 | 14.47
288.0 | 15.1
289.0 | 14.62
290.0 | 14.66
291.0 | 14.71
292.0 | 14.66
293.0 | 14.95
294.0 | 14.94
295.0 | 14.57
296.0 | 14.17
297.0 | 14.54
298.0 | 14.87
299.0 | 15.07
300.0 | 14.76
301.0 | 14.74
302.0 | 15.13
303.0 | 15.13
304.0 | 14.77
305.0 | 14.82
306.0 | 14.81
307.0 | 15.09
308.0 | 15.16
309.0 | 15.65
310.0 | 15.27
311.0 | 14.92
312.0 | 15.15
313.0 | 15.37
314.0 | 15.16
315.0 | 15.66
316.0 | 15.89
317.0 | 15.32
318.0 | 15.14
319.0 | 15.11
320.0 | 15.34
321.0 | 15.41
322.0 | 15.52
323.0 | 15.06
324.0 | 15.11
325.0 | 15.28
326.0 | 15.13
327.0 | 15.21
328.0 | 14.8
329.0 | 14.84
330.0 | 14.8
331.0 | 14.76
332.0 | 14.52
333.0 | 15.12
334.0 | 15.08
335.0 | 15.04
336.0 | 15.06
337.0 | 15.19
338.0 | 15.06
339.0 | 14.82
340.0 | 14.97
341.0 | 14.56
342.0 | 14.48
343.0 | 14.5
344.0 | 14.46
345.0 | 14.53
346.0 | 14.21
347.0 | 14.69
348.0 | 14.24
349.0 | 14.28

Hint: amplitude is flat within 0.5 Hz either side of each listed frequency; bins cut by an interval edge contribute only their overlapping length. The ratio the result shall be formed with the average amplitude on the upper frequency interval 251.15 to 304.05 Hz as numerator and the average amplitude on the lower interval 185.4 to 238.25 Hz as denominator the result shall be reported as 1.09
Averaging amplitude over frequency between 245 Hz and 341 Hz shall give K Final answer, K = 14.6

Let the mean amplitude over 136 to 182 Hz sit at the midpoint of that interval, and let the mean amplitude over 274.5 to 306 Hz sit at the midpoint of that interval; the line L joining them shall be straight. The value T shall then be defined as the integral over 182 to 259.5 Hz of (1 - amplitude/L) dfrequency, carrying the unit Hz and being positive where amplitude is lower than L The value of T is -2.4 Hz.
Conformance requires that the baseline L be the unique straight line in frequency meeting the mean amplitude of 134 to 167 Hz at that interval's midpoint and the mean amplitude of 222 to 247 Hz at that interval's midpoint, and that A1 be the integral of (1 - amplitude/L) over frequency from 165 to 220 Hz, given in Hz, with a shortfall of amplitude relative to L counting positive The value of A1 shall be -2.5 Hz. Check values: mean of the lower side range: 11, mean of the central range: 12.7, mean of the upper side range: 13.2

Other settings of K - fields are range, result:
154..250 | 12.7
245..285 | 14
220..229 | 12.9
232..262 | 13.6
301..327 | 15.2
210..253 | 13.2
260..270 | 14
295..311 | 14.9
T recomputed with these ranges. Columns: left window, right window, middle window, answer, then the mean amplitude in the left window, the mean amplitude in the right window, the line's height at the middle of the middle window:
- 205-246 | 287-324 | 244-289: 0.21 Hz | 13.1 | 15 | 14.1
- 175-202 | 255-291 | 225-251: 0.51 Hz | 12.8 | 14.1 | 13.6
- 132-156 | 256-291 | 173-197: -1.18 Hz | 11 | 14.2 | 12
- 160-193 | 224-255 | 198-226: -0.71 Hz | 12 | 13.4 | 12.8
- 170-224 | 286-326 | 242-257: 0.20 Hz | 12.8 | 15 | 13.9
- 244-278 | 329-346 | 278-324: -1.60 Hz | 13.9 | 14.8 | 14.4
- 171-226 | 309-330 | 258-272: 0.11 Hz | 12.8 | 15.2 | 14.2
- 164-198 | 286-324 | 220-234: 0.46 Hz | 12.3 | 15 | 13.3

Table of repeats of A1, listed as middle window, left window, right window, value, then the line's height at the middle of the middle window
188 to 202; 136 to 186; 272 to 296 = -1.21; 12.2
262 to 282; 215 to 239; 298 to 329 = 0.08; 14.1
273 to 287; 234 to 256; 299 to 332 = 0.14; 14.4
